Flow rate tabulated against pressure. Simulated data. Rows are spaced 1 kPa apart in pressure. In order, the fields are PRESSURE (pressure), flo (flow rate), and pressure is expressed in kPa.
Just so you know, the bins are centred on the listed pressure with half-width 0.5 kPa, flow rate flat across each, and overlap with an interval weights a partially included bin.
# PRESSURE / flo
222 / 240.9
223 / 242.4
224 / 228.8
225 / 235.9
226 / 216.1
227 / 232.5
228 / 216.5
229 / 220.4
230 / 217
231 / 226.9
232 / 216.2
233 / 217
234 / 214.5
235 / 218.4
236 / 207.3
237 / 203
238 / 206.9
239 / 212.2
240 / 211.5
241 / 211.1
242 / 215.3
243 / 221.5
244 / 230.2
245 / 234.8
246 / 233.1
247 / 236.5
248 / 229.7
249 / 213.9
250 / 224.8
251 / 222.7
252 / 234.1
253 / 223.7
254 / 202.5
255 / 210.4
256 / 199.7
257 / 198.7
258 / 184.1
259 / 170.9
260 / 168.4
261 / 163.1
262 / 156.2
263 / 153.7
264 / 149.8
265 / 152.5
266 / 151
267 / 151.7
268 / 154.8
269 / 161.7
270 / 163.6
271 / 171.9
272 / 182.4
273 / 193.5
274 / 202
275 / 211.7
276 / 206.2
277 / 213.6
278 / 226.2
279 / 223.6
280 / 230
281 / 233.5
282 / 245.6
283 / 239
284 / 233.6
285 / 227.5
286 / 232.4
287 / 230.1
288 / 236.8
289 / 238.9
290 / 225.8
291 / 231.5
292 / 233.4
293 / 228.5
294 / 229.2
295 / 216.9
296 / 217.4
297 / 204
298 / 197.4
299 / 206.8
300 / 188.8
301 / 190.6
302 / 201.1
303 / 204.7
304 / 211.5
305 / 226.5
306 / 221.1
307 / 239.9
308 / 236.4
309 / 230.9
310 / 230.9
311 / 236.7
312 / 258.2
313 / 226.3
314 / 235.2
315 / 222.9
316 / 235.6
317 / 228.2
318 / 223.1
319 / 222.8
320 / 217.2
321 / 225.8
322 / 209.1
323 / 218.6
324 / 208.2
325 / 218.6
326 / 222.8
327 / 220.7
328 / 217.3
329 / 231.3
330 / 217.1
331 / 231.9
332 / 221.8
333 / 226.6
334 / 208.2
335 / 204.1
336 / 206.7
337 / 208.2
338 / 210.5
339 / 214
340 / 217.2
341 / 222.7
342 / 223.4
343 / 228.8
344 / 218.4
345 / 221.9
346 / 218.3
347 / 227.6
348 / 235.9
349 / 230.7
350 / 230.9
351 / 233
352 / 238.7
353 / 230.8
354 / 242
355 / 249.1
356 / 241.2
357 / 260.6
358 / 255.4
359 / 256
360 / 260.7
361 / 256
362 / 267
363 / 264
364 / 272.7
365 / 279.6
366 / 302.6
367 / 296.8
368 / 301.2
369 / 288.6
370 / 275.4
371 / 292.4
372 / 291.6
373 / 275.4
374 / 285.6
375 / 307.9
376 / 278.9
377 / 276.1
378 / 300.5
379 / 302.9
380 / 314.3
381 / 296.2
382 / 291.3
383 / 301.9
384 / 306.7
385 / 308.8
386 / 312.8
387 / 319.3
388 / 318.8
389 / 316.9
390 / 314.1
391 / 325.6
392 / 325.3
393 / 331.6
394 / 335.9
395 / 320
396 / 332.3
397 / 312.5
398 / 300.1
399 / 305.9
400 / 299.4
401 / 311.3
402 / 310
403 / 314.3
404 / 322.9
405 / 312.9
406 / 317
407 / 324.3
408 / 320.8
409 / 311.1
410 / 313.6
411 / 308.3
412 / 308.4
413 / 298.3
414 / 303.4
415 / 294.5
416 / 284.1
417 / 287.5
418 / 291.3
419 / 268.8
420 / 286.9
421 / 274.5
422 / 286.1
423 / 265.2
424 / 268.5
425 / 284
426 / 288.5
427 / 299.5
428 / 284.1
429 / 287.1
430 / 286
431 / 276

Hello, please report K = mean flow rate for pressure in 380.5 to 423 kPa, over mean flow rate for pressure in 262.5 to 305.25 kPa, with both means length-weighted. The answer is 1.50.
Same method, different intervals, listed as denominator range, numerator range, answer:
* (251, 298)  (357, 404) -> 1.47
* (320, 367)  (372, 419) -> 1.32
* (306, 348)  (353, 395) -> 1.30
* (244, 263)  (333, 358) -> 1.10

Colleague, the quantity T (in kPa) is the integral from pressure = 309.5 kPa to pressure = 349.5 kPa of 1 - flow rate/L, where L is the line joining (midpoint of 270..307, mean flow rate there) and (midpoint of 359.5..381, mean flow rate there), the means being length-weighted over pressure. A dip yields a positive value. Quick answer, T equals 4.5 kPa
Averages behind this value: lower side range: 217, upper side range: 286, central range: 223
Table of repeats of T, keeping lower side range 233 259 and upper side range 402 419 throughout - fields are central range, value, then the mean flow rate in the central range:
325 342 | 2.95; 218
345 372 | 1.92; 258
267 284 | 2.11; 203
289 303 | 1.66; 214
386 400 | -1.07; 319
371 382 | -0.21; 293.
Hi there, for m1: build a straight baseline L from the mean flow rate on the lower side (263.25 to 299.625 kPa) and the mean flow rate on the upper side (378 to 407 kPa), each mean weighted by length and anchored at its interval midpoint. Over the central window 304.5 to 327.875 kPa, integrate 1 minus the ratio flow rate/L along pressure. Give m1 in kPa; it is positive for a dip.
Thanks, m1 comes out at 1.3 kPa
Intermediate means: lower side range 207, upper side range 314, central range 227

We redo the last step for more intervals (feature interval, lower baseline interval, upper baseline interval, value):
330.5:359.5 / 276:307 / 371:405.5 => 4.5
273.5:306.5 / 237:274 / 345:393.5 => -0.1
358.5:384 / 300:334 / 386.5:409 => 0.1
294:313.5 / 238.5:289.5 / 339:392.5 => 1.0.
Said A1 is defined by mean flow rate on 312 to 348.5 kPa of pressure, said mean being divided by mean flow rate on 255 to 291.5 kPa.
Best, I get 1.1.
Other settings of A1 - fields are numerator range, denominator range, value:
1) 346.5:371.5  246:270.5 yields 1.38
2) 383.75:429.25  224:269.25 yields 1.50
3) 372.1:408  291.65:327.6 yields 1.40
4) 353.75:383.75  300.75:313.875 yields 1.24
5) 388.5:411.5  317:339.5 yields 1.46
